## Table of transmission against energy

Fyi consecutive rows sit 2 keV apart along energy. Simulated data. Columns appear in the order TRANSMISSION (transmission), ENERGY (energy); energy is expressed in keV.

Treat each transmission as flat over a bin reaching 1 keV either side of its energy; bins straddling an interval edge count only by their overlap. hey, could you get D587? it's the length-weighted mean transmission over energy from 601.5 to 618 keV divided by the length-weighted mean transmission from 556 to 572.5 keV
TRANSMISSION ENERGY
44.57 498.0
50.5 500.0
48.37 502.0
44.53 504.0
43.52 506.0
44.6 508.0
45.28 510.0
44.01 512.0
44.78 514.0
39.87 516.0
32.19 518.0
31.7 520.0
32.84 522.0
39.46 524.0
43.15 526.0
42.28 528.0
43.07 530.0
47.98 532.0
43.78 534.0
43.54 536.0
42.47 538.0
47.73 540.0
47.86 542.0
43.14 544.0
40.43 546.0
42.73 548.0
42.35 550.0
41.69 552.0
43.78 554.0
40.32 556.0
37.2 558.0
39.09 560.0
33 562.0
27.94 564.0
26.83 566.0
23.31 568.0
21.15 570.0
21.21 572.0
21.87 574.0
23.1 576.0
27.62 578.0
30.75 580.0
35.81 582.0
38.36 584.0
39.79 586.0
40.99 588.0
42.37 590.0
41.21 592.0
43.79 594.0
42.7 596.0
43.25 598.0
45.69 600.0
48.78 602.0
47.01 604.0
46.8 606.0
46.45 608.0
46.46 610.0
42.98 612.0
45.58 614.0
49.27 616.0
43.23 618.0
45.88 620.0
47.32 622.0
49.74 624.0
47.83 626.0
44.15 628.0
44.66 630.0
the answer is 1.6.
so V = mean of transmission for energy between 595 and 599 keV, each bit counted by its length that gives 43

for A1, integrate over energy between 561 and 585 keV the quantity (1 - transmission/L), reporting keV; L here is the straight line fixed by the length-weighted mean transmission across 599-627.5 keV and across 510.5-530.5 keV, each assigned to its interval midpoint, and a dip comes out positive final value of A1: 8.79 keV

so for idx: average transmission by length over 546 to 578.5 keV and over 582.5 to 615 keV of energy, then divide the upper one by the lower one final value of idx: 1.4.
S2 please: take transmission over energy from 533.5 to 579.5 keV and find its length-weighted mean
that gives 35.6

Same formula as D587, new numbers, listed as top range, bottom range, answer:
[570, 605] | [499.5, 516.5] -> 0.82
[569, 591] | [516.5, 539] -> 0.78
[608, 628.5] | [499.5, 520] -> 1.08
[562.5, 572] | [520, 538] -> 0.60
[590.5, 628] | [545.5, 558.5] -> 1.10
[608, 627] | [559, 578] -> 1.76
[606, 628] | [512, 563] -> 1.13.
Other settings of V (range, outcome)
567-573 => 21.9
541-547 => 43.8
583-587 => 39.1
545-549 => 41.6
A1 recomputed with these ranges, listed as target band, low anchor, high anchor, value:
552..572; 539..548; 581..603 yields 5.2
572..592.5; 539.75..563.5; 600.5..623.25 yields 4.9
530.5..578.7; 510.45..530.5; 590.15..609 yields 6.0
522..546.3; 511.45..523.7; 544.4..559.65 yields -2.6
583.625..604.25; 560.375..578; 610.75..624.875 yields -4.0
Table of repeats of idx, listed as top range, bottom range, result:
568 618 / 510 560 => 0.93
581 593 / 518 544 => 0.95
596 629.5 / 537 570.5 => 1.22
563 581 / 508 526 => 0.63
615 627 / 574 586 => 1.52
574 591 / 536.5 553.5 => 0.78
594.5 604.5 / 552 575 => 1.46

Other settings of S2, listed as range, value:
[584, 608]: 43.7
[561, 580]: 25.4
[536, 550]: 43.9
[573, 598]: 36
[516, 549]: 41.5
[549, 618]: 38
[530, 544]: 45.2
